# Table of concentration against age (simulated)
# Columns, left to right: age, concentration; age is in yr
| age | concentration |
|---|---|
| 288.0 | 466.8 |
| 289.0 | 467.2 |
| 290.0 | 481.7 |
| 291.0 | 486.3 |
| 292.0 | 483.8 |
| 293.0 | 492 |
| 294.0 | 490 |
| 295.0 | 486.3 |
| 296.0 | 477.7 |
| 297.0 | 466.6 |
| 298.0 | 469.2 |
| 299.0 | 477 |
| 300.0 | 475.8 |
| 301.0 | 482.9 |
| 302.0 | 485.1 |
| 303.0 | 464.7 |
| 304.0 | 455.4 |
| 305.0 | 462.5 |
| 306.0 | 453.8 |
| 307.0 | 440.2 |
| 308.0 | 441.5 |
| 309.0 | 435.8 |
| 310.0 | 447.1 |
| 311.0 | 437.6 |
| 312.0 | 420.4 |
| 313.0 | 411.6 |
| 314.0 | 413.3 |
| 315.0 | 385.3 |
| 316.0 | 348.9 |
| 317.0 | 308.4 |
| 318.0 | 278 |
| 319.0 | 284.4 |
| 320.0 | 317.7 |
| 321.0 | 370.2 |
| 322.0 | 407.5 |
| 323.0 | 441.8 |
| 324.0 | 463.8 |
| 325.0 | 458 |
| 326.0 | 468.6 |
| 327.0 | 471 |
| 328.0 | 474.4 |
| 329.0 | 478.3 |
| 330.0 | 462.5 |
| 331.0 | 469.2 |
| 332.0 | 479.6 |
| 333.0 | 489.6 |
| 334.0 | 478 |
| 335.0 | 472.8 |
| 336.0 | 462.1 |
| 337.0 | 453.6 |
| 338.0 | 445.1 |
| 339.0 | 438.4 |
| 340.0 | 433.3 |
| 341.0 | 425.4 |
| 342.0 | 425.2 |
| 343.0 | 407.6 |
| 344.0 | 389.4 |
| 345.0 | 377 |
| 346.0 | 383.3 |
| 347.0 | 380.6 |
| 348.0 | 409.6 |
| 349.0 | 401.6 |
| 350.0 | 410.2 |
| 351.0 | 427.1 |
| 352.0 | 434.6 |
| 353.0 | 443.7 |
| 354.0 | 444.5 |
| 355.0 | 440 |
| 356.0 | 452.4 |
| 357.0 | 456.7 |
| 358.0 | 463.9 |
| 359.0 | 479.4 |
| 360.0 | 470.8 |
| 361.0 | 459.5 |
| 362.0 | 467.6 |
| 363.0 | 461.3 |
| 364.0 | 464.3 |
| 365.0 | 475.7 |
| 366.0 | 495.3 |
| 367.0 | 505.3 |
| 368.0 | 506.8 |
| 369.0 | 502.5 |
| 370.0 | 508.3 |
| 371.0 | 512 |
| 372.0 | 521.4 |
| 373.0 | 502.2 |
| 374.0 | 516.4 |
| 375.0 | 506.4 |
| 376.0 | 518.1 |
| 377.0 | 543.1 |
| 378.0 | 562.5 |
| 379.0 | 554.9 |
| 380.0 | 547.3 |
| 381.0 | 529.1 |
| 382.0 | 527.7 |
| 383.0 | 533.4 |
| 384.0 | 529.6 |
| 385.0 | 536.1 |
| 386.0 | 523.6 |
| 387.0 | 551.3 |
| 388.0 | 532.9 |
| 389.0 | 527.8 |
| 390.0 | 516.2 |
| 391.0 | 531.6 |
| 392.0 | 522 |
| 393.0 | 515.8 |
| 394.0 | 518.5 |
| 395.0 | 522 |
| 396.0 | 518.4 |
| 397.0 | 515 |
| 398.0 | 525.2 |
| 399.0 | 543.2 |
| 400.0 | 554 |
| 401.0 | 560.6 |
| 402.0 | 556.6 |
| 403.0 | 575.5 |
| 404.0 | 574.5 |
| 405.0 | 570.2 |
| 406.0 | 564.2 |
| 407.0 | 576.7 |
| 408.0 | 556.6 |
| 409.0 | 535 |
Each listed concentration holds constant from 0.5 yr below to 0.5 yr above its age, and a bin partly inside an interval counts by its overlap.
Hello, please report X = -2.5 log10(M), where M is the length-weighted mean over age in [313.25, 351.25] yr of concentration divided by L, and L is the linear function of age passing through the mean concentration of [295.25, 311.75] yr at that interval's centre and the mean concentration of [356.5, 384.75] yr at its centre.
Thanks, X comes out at 0.15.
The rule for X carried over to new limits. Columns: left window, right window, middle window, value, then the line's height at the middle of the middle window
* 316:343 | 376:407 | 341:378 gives 0.05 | 482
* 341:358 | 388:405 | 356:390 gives -0.07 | 478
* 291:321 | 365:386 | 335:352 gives 0.15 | 480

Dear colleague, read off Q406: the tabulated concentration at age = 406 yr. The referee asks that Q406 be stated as 564.2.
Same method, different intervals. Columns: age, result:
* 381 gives 529.1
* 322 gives 407.5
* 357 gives 456.7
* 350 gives 410.2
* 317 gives 308.4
